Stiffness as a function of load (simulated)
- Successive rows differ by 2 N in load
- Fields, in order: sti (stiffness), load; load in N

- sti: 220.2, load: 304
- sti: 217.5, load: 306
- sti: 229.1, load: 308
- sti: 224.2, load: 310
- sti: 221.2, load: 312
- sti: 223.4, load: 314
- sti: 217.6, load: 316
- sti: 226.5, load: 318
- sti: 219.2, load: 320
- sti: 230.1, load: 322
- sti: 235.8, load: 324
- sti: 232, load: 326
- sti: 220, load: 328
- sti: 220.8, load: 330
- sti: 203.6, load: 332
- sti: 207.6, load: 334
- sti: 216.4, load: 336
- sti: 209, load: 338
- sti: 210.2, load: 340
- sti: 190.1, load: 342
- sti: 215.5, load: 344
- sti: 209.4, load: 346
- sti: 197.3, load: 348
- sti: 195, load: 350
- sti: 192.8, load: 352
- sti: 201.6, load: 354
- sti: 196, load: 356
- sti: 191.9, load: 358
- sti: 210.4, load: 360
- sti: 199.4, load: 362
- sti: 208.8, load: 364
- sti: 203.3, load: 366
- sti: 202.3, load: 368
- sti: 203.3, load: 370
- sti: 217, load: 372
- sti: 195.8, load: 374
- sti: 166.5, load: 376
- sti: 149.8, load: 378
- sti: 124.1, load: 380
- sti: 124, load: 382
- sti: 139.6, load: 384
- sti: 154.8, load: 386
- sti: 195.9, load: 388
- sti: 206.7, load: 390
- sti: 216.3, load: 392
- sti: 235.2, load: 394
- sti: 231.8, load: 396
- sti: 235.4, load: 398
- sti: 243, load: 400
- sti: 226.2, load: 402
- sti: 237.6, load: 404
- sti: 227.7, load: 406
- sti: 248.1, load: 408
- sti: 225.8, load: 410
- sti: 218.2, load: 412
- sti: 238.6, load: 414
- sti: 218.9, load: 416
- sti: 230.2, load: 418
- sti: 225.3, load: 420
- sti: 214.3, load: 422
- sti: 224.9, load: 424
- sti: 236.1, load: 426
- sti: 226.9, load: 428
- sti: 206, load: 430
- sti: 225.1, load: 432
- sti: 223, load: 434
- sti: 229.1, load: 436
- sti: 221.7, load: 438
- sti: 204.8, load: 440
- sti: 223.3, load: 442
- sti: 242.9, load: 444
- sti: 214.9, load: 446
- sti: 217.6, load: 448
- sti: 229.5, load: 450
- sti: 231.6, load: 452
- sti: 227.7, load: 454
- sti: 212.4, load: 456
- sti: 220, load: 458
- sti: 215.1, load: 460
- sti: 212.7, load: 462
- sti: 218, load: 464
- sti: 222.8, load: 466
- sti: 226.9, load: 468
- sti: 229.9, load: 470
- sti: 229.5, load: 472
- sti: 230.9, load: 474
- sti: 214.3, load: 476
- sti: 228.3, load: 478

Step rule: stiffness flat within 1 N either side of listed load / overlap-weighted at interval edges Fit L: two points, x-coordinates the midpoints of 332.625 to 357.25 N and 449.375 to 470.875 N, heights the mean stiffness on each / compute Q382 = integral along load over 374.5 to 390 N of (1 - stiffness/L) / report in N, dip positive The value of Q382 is 3.98 N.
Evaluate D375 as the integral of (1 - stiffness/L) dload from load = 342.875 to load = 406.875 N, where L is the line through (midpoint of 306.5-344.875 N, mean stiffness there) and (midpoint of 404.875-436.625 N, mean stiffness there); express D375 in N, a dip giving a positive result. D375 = 6.91 N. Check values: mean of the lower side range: 219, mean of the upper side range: 226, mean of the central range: 199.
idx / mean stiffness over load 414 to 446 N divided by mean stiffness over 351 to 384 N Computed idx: 1.21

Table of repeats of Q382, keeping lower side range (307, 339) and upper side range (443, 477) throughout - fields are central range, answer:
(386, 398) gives 0.47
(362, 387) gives 5.27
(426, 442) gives 0.15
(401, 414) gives -0.51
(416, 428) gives -0.16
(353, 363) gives 0.98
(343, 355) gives 1.06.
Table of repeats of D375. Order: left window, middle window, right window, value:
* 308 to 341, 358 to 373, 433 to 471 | 1.05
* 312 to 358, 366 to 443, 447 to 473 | 2.93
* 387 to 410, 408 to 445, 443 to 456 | 0.33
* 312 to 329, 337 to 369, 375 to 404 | 1.07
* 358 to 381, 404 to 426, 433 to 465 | -2.16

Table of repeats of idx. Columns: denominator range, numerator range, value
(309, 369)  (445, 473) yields 1.05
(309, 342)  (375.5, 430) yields 0.95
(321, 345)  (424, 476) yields 1.03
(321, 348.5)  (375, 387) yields 0.67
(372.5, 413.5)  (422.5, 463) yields 1.11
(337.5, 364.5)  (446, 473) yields 1.10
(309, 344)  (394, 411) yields 1.08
